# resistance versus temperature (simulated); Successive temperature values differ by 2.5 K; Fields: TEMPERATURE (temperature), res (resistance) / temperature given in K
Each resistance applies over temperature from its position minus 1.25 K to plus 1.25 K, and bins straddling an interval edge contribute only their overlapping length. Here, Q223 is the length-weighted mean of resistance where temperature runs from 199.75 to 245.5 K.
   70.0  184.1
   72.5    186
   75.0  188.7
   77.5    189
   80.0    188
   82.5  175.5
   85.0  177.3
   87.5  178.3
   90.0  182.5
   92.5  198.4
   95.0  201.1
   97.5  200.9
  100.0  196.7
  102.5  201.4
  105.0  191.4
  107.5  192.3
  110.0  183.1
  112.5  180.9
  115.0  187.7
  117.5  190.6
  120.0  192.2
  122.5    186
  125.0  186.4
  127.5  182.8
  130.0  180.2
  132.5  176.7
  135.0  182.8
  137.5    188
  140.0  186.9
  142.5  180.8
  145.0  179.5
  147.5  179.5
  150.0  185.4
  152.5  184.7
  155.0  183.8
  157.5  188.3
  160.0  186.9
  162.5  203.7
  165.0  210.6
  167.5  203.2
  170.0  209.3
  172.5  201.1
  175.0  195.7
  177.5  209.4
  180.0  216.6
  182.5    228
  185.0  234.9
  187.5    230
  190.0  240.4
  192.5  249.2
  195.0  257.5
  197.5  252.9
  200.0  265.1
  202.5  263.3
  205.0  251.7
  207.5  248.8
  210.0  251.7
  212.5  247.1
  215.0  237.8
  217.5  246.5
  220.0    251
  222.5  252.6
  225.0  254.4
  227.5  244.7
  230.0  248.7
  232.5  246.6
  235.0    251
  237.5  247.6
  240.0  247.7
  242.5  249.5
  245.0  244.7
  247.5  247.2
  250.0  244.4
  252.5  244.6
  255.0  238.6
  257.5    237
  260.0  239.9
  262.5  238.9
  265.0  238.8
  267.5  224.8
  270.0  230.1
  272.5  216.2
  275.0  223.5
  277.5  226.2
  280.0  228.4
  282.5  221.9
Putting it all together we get 250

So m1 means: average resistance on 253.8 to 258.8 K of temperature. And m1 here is 238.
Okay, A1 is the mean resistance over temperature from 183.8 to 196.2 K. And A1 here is 242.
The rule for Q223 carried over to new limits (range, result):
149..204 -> 218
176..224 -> 244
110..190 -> 195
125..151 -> 182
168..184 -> 210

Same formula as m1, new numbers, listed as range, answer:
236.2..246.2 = 247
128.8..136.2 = 180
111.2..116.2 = 184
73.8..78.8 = 189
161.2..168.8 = 206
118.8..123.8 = 189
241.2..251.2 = 246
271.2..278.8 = 222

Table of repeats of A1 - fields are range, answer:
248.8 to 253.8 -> 244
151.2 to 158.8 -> 186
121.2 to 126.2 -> 186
